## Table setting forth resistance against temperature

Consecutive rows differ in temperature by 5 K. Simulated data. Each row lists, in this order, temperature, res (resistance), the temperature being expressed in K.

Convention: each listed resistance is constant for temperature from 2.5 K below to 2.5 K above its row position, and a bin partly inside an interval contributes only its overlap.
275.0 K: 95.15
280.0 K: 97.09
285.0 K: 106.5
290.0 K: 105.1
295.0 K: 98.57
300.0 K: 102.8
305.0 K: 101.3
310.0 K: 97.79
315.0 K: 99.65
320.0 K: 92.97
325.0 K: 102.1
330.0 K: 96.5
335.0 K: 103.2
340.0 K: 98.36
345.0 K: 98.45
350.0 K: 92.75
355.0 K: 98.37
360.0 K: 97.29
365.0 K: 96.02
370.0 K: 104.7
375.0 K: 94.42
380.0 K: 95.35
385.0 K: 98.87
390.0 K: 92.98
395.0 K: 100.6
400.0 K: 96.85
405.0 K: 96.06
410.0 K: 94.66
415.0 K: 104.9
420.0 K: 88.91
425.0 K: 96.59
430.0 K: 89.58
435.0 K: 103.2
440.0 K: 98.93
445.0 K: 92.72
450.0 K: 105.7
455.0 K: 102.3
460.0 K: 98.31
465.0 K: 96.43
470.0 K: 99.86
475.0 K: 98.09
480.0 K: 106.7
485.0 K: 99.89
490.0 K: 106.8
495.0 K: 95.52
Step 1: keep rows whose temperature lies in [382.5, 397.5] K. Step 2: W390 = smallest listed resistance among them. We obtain 92.98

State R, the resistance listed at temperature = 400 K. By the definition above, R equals 96.85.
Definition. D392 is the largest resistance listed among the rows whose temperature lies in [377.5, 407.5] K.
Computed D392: 100.6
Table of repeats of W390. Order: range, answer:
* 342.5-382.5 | 92.75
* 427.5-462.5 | 89.58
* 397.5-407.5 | 96.06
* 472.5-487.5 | 98.09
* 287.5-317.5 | 97.79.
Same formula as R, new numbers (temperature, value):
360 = 97.29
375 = 94.42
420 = 88.91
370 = 104.7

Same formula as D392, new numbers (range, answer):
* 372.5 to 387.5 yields 98.87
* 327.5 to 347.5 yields 103.2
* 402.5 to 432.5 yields 104.9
